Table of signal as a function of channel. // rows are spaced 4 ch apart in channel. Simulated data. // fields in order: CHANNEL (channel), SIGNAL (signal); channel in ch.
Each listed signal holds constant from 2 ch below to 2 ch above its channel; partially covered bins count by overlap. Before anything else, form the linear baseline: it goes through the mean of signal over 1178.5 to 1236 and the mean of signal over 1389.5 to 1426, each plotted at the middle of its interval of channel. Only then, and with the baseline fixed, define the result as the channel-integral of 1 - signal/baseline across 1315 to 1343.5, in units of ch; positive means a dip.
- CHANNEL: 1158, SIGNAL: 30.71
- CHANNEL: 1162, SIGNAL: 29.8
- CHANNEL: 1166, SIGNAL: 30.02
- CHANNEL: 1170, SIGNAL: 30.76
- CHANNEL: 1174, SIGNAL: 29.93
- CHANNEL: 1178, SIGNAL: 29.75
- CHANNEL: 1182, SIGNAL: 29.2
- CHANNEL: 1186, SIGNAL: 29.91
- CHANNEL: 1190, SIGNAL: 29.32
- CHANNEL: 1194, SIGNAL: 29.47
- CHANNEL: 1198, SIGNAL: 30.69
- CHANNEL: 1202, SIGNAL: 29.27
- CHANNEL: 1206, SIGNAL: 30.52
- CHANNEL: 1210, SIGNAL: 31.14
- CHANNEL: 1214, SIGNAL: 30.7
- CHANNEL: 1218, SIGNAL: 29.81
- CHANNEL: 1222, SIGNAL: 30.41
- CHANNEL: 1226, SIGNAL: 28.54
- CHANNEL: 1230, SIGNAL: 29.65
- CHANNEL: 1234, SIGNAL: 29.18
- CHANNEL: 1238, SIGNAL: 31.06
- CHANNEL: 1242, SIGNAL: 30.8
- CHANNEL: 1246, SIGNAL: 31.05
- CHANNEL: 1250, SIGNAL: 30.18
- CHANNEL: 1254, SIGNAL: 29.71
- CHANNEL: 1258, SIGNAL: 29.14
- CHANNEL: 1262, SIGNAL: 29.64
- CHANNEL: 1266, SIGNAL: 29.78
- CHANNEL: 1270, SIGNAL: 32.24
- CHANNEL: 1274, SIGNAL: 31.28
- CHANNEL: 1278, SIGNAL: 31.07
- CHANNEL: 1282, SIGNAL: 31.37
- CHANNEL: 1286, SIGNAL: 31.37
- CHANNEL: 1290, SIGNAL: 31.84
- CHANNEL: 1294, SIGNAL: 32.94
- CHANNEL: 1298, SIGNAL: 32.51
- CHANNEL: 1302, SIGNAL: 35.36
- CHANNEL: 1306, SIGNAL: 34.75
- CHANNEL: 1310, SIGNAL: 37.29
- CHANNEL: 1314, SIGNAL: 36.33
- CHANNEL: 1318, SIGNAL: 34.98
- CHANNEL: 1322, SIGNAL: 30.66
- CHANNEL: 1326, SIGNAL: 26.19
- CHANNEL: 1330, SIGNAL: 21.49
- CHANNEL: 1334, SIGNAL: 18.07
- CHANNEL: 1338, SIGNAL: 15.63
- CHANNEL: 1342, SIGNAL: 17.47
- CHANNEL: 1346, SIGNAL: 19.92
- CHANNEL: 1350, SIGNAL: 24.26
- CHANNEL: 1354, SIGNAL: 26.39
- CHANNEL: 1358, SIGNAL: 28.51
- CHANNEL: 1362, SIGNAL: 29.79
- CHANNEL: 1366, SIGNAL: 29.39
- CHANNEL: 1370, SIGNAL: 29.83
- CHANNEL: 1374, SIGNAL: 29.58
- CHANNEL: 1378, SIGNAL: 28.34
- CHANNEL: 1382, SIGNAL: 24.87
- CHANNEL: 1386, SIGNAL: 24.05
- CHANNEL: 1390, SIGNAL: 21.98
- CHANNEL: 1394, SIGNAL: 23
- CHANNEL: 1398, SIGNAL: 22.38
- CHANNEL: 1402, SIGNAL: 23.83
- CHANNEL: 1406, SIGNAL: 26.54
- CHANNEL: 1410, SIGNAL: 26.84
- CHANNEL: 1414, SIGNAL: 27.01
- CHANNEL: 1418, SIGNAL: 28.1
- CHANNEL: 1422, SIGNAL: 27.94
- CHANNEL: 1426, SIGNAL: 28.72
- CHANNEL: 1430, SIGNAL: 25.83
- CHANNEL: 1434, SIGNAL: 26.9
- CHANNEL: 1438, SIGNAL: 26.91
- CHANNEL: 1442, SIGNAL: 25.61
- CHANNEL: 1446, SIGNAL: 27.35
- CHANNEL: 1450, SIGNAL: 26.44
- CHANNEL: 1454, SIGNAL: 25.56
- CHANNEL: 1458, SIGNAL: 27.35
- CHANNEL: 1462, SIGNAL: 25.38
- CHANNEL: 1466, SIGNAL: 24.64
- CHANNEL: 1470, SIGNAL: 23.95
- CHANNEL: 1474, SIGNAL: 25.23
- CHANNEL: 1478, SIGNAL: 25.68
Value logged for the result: 3.4 ch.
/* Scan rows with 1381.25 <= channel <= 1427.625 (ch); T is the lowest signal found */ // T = 21.98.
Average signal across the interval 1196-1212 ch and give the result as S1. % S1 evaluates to 30.4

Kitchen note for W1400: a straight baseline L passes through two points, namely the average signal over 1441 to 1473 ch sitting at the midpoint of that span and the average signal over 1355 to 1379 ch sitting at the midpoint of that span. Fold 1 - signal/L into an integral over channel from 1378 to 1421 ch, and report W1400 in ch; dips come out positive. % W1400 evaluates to 4.3 ch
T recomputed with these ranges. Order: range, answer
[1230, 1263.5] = 29.14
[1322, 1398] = 15.63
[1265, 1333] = 21.49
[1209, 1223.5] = 29.81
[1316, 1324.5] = 30.66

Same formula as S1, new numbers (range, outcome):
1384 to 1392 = 23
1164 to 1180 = 30.1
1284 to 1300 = 32.2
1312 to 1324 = 34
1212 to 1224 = 30.3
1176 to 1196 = 29.5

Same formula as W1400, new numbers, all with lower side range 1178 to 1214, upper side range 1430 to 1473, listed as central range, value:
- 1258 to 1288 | -2.2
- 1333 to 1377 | 4.4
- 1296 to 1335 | -4.1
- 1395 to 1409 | 1.3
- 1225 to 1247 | -0.5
